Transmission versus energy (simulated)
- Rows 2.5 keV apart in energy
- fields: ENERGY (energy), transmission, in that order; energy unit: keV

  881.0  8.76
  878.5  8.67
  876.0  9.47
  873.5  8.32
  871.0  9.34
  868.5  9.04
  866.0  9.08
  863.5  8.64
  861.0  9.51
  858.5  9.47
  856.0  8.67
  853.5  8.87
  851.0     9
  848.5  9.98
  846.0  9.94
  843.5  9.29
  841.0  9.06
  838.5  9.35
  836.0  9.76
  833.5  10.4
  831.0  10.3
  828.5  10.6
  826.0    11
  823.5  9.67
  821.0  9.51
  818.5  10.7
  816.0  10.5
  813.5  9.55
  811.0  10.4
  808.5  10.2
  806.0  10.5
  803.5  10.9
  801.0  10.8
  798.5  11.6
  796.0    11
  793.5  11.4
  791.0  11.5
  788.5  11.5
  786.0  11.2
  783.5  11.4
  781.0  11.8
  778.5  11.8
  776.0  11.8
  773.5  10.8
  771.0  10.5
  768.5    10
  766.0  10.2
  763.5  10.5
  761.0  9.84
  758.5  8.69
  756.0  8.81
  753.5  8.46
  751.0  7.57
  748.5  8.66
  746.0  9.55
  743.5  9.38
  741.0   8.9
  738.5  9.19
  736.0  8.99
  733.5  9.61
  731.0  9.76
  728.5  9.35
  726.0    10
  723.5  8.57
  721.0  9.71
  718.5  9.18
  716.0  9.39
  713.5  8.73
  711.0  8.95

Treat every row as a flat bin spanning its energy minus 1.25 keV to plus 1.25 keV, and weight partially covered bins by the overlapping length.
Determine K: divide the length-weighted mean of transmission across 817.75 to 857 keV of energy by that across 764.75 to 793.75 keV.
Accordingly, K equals 0.87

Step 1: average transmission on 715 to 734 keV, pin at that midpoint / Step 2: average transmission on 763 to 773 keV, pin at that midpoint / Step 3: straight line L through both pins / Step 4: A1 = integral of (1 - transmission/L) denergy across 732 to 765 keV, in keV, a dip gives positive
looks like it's 2.7 keV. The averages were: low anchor 9.44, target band 9.1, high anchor 10.3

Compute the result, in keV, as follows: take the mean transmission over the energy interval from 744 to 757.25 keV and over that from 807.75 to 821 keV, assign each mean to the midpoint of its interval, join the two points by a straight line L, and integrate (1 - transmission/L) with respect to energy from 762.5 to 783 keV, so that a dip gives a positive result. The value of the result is -3.90 keV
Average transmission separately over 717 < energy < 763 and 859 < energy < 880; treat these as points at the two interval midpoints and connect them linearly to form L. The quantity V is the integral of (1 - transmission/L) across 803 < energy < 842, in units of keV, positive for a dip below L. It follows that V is -4.6 keV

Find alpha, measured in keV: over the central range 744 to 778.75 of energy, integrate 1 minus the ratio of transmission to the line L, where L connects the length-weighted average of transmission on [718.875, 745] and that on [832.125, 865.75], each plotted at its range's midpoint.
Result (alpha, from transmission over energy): -1.4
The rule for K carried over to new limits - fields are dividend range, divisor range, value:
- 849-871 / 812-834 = 0.89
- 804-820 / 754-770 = 1.07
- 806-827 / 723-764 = 1.11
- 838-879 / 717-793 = 0.92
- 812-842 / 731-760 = 1.12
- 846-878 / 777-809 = 0.81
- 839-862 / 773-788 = 0.81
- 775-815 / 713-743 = 1.19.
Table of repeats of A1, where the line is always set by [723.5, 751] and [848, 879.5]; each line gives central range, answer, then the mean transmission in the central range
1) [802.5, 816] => -1.75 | 10.3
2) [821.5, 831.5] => -1.34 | 10.3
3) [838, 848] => -0.40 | 9.46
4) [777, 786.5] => -2.50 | 11.6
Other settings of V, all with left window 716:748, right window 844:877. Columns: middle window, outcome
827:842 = -1.2 keV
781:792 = -2.6 keV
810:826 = -1.5 keV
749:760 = 1.0 keV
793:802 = -1.9 keV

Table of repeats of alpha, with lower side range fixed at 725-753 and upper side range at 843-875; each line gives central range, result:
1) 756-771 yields -1.1 keV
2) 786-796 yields -2.4 keV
